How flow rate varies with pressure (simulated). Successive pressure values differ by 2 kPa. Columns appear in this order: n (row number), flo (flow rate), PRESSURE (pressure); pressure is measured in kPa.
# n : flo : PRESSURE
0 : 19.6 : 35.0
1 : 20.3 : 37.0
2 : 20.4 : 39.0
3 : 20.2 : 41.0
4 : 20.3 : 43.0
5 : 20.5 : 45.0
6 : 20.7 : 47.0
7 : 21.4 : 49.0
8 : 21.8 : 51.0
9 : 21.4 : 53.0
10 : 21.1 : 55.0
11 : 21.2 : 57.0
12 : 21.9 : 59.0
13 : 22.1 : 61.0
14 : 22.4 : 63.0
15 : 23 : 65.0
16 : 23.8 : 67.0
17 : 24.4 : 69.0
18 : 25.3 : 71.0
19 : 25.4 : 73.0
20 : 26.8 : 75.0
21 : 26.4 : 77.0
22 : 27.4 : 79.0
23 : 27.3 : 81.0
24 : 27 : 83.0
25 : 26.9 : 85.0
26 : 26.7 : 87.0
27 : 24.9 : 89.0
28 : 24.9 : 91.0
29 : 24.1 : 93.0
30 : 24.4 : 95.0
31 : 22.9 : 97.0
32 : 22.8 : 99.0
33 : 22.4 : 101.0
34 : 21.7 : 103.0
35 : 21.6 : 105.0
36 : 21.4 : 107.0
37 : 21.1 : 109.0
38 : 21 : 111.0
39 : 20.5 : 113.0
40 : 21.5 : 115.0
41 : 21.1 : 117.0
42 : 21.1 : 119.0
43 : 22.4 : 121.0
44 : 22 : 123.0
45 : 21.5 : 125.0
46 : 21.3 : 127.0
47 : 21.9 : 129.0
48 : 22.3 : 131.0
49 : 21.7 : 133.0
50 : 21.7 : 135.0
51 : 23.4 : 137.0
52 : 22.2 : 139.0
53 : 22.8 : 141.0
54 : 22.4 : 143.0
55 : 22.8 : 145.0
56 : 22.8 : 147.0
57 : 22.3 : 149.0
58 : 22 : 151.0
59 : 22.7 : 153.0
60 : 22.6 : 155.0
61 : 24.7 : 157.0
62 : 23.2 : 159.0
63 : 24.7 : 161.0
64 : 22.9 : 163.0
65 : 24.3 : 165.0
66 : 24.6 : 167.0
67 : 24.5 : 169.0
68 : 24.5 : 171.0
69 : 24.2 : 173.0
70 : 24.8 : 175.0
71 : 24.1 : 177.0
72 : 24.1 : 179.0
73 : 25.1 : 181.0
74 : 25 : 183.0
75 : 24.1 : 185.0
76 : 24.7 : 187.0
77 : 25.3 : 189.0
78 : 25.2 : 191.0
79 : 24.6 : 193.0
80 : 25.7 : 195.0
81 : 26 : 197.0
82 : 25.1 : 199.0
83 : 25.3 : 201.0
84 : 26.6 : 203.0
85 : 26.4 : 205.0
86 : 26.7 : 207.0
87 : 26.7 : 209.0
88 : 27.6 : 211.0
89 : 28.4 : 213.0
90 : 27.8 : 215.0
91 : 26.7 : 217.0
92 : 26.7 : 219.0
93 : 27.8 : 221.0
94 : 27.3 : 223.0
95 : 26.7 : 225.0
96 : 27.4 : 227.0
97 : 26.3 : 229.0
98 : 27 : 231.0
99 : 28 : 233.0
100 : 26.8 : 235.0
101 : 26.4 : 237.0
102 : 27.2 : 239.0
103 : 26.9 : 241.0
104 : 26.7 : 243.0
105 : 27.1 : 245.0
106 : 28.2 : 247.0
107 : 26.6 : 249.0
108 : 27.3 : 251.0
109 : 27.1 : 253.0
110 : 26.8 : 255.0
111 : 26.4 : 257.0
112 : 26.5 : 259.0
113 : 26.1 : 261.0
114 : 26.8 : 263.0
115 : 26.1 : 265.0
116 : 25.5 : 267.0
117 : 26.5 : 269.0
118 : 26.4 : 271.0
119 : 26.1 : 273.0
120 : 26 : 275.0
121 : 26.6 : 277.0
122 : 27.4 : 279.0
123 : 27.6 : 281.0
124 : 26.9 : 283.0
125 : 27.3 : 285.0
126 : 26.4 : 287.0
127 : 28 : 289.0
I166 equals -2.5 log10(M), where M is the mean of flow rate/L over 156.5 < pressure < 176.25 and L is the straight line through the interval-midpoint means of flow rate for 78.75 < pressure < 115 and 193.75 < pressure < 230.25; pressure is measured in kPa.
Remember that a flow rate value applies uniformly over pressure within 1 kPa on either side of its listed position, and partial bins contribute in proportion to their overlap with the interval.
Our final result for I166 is 0.057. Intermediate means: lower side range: 23.7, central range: 24.2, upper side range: 26.7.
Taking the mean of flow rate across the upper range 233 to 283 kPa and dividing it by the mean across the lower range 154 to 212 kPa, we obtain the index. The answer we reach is 1.1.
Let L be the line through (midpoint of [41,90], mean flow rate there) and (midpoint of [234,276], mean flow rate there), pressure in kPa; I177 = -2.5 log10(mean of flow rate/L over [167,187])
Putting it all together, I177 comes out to 0.04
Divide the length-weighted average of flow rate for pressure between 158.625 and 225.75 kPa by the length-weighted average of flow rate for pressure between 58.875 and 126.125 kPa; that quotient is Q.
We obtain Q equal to 1.08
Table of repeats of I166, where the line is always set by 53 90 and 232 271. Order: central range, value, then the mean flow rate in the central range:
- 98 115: 0.16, 21.6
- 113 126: 0.17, 21.5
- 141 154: 0.14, 22.5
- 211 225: -0.04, 27.4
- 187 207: 0.02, 25.6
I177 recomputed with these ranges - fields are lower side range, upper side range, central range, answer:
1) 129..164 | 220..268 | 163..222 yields -0.04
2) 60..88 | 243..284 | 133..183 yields 0.11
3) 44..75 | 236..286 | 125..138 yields 0.10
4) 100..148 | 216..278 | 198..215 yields -0.06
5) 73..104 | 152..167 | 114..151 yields 0.10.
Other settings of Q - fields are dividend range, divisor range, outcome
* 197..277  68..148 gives 1.15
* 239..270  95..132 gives 1.23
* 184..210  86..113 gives 1.11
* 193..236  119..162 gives 1.19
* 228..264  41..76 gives 1.20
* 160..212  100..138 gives 1.16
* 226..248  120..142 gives 1.23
